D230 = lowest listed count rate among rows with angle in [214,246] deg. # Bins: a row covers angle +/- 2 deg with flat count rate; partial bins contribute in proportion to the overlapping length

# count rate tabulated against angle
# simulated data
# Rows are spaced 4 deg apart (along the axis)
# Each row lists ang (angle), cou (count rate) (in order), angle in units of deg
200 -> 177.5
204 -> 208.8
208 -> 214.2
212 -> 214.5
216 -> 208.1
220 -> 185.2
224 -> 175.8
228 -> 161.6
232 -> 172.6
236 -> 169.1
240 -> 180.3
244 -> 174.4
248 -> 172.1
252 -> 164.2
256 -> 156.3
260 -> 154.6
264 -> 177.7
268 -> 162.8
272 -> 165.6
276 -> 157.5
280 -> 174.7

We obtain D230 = 161.6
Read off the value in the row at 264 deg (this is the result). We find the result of 177.7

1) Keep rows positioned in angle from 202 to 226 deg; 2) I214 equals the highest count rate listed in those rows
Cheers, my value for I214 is 214.5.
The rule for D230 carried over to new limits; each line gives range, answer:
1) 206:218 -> 208.1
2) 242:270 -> 154.6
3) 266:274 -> 162.8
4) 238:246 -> 174.4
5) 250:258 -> 156.3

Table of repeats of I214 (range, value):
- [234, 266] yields 180.3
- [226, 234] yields 172.6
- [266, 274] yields 165.6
